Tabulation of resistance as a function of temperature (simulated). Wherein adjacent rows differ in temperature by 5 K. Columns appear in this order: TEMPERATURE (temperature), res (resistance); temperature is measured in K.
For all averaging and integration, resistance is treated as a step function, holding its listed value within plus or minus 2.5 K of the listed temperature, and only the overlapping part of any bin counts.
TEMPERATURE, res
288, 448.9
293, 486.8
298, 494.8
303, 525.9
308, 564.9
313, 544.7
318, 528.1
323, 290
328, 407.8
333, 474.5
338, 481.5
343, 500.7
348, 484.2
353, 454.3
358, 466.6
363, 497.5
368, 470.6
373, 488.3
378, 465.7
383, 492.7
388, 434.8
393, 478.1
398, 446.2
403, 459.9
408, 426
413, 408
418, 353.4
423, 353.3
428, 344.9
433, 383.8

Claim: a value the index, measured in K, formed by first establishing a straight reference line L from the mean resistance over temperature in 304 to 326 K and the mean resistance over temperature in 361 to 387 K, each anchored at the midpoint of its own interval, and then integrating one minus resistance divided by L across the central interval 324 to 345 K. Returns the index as 1.3 K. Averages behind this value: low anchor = 483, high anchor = 480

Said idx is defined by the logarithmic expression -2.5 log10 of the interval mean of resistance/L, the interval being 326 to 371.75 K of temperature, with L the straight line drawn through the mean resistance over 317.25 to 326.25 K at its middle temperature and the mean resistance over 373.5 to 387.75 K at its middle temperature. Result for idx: -0.11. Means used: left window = 386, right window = 473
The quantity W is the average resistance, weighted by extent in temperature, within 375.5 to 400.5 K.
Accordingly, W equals 464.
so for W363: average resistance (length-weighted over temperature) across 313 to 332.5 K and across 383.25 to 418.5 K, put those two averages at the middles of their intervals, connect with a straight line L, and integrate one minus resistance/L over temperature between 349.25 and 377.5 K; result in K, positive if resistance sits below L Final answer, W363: -2.58 K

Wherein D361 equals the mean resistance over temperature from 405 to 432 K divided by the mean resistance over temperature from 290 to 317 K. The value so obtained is 0.7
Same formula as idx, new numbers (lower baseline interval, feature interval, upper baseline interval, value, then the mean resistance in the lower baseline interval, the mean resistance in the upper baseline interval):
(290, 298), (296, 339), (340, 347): 0.03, 487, 496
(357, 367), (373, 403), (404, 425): -0.07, 483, 391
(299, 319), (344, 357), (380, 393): 0.06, 538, 467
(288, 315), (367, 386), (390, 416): -0.04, 516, 442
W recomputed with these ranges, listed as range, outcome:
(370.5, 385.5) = 482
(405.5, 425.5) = 385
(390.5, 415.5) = 444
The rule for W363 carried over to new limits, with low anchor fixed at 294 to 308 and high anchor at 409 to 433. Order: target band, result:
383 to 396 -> -1.7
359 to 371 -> -1.2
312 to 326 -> 1.5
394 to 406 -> -1.8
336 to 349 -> -0.6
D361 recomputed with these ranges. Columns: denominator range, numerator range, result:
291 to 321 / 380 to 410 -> 0.88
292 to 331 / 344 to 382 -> 0.99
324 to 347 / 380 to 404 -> 1.01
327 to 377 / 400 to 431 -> 0.83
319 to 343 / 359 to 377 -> 1.12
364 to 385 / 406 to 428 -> 0.79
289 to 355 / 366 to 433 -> 0.90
